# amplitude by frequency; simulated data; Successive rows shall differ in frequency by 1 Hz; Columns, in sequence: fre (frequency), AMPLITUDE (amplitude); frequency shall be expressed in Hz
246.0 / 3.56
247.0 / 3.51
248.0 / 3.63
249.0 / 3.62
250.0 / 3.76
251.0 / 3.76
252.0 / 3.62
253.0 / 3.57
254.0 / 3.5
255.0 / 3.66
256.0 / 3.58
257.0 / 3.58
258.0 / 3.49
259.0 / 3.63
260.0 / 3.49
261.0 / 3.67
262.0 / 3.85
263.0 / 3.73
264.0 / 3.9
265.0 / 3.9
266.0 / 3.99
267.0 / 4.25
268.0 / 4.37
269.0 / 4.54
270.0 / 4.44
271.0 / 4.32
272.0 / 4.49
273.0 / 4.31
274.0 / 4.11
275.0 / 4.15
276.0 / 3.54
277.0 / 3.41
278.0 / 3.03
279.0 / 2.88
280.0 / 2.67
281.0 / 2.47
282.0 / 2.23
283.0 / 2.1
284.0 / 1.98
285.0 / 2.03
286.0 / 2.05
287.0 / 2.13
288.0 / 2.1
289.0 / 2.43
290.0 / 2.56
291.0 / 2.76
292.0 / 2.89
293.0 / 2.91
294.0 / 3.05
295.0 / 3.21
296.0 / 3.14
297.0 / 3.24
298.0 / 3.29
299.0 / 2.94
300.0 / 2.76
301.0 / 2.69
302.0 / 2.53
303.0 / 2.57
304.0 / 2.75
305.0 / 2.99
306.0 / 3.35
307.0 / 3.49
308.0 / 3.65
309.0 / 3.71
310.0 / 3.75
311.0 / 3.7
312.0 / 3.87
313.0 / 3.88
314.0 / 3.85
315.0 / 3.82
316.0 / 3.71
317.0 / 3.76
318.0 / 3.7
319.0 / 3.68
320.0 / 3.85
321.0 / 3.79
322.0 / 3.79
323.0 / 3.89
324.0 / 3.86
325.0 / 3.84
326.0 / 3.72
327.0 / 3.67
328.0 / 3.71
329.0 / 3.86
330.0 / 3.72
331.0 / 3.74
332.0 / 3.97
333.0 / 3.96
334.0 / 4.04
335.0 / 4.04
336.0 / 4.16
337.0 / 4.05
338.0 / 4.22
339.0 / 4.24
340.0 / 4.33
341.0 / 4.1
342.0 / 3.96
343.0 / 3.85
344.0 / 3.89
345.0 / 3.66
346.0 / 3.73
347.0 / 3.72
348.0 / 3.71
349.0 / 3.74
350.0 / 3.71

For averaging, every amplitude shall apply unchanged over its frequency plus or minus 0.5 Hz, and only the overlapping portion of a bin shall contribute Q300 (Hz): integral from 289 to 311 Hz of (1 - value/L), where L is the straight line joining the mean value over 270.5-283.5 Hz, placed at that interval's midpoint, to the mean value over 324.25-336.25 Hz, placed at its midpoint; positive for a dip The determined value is 3.2 Hz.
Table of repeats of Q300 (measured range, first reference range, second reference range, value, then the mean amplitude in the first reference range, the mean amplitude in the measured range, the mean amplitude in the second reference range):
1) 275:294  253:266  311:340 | 5.7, 3.67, 2.62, 3.88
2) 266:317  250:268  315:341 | 7.7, 3.74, 3.23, 3.89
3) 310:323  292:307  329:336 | -1.2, 2.97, 3.79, 3.93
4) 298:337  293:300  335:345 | -0.3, 3.1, 3.6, 4.06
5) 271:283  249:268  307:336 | 1.2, 3.73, 3.38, 3.81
